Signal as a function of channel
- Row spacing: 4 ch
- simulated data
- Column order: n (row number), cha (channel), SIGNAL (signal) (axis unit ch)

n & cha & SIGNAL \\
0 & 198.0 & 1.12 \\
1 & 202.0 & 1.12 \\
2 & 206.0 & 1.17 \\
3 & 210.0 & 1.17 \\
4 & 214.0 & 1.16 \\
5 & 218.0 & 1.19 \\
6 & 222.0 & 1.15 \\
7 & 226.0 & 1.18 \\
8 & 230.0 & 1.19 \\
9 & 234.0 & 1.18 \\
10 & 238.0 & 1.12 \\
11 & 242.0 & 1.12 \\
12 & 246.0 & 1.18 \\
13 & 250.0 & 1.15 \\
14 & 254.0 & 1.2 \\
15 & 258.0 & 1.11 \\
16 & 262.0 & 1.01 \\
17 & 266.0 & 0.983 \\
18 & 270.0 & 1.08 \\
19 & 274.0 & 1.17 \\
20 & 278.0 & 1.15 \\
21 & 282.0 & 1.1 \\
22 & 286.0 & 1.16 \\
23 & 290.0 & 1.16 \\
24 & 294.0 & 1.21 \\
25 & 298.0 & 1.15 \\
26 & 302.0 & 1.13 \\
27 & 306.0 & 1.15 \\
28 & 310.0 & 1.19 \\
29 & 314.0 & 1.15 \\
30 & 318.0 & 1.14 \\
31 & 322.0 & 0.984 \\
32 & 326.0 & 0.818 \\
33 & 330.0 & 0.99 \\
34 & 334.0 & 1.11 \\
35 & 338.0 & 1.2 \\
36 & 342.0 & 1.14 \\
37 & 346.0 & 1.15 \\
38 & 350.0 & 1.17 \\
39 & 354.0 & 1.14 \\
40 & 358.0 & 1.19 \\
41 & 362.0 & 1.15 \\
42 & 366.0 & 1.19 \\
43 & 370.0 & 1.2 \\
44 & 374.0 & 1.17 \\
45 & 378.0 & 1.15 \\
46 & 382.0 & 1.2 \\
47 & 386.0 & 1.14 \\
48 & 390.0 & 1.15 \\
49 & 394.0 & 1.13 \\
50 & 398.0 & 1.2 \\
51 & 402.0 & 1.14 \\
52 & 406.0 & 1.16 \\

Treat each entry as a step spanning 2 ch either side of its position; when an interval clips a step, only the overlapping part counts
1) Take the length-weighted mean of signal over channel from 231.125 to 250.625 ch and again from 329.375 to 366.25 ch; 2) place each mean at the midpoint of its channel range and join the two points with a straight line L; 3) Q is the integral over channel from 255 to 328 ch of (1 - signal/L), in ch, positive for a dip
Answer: 2.89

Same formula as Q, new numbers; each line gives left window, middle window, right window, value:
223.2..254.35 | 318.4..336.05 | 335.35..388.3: 2.7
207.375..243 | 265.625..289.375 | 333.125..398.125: 0.9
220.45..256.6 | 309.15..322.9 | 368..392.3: 0.5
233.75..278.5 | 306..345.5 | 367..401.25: 2.0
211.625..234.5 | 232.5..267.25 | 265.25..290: 0.8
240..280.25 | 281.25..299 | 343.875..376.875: -0.5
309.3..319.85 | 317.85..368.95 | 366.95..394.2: 2.4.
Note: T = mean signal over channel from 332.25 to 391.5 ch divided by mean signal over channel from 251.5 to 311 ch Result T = 1.03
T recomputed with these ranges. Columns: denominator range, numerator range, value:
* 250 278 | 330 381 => 1.05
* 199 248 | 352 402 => 1.01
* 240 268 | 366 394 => 1.05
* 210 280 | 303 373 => 0.99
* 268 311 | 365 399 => 1.02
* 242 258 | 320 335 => 0.83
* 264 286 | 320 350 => 0.96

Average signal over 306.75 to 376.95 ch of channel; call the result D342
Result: 1.12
